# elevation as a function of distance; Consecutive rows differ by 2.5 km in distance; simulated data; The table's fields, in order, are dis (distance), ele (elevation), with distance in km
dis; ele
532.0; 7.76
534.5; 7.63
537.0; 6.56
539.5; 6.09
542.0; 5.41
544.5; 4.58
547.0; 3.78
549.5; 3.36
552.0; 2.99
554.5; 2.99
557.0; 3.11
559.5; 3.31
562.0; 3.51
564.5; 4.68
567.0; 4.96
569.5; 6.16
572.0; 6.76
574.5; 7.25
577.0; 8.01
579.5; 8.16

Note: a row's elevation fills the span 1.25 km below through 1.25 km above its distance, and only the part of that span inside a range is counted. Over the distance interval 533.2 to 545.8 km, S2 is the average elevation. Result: 6.05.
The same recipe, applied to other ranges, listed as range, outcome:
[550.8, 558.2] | 3.03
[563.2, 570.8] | 5.26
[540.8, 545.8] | 4.98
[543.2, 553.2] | 3.69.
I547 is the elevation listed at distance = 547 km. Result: 3.78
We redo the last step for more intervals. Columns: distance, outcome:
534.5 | 7.63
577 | 8.01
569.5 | 6.16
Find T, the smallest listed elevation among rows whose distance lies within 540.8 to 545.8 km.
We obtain 4.58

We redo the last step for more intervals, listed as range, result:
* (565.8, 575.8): 4.96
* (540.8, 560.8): 2.99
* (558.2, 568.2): 3.31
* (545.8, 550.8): 3.36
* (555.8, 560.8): 3.11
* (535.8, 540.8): 6.09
